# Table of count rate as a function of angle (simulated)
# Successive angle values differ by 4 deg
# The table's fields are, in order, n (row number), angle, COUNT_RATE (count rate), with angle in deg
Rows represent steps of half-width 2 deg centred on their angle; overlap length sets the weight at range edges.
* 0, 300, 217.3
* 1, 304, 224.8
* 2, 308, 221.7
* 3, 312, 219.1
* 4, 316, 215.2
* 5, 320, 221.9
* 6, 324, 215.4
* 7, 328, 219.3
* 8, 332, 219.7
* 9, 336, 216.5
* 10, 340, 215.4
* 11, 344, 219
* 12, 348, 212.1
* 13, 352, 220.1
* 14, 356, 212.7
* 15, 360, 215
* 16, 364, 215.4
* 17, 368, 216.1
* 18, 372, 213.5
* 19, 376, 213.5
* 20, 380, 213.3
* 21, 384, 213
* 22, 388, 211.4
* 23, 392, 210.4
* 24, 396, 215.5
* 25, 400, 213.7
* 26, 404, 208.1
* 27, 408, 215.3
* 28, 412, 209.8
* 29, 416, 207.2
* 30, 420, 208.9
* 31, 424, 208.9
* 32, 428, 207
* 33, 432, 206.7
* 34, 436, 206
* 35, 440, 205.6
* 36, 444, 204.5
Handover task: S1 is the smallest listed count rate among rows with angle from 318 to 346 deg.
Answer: 215.4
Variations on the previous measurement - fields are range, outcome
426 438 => 206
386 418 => 207.2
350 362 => 212.7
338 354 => 212.1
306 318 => 215.2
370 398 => 210.4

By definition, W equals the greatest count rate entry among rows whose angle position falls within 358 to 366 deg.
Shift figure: 215.4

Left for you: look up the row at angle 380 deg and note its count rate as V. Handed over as 213.3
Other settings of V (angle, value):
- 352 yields 220.1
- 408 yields 215.3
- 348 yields 212.1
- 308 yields 221.7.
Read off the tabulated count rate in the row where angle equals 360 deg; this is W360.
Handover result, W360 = 215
